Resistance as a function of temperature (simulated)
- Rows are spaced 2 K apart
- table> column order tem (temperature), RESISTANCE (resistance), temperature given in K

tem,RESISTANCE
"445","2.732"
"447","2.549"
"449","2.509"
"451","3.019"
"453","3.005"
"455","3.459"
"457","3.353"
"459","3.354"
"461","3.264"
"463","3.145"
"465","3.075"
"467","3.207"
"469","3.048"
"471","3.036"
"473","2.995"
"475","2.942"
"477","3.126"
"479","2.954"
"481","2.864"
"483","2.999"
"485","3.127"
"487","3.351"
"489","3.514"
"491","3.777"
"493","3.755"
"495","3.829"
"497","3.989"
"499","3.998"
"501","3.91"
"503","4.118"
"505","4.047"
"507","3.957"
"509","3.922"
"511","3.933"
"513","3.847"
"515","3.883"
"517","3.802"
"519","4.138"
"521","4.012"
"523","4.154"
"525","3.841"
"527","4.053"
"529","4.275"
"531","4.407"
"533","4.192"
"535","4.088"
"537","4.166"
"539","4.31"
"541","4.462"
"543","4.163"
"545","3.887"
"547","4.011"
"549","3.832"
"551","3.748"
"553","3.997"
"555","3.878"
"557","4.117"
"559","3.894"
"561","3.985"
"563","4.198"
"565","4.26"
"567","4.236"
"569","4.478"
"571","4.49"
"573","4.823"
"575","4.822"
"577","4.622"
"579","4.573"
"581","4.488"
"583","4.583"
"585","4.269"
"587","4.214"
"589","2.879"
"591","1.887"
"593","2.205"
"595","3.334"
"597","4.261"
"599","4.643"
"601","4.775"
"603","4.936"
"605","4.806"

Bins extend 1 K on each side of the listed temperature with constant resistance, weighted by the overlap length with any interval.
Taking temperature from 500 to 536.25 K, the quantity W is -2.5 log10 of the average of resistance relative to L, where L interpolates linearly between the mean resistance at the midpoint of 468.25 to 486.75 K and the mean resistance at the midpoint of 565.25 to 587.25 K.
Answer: -0.114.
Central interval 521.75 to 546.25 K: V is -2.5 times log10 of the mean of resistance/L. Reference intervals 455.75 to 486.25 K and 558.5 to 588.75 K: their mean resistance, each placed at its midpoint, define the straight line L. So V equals -0.077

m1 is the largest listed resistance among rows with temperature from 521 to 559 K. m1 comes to 4.462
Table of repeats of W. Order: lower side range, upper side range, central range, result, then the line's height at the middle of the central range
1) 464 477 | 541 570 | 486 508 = -0.14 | 3.37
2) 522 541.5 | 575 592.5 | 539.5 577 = -0.04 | 4.06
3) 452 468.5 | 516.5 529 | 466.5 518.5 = 0.03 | 3.64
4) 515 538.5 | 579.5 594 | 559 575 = -0.17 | 3.72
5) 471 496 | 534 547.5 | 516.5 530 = -0.04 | 3.89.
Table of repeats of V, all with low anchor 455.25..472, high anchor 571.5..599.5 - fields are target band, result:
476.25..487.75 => 0.09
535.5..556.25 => -0.09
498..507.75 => -0.16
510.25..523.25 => -0.12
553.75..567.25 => -0.07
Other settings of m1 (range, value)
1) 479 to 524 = 4.154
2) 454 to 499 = 3.998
